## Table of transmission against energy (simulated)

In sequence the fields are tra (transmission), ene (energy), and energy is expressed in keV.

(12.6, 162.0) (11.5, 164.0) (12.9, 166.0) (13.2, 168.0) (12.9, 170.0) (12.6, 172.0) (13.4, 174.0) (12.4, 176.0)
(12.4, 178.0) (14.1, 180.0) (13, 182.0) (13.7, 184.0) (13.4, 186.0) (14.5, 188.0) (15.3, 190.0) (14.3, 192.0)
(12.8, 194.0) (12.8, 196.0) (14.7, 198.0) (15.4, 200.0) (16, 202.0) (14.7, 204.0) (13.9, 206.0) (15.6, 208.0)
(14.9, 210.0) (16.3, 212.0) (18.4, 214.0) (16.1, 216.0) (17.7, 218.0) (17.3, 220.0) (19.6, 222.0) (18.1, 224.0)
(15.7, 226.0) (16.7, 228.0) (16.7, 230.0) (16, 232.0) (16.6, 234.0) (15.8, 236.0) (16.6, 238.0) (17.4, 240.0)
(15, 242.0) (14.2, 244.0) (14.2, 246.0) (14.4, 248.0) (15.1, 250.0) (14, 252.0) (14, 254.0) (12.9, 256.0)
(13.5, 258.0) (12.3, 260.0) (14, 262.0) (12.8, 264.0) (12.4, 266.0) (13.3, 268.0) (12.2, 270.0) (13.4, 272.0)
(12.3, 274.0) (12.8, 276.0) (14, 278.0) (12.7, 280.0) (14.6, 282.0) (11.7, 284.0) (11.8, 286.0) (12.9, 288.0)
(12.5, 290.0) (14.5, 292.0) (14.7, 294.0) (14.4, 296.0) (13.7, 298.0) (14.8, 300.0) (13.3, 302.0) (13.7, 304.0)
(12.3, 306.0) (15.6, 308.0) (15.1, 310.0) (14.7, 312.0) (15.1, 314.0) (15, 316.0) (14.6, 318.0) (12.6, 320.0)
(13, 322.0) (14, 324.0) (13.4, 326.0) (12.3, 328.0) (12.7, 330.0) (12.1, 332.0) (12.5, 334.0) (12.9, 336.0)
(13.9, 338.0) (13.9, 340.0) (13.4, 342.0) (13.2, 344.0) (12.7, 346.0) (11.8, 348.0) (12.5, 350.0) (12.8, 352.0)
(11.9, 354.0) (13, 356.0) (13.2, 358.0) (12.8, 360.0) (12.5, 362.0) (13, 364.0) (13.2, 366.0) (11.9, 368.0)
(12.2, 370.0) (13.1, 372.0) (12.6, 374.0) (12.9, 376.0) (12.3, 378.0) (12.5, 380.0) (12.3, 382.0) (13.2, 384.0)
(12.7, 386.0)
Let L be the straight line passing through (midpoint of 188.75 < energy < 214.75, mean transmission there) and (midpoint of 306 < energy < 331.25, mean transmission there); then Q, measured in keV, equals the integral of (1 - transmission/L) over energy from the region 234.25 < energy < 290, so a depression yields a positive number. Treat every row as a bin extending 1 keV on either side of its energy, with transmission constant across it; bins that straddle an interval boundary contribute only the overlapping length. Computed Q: 2.73 keV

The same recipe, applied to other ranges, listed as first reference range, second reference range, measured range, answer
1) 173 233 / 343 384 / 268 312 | 0.9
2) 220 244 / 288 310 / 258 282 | 3.3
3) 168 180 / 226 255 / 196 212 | -1.0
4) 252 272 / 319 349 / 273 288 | 0.3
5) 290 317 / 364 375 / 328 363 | 1.2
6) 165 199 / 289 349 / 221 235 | -3.7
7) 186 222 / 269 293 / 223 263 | -2.8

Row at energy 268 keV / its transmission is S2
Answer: 13.3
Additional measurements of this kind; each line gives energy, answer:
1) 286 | 11.8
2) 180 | 14.1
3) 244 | 14.2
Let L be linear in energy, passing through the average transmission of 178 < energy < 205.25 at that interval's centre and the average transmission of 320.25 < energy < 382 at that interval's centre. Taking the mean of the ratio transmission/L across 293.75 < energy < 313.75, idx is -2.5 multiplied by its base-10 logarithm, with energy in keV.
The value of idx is -0.08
